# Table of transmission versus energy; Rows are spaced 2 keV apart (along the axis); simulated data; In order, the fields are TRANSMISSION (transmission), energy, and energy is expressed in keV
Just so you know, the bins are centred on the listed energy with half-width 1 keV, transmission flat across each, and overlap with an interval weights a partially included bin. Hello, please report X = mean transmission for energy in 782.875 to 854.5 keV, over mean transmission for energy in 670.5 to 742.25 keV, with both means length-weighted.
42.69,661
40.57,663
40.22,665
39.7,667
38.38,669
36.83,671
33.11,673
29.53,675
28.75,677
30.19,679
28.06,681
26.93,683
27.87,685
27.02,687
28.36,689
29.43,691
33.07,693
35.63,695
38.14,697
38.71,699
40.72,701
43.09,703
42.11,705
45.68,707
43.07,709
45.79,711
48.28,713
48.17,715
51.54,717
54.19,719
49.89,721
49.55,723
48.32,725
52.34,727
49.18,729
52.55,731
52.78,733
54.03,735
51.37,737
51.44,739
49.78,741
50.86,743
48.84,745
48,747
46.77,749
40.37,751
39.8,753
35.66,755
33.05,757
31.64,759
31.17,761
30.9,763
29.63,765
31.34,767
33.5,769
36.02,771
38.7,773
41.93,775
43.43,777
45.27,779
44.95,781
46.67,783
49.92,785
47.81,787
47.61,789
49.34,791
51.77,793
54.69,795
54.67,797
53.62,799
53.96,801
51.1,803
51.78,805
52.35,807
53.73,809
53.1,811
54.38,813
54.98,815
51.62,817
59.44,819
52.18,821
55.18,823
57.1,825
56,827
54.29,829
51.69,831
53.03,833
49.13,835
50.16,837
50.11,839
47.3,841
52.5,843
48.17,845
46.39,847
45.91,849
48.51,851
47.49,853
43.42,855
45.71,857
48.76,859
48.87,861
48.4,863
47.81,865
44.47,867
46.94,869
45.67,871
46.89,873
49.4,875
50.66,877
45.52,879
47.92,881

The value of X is 1.2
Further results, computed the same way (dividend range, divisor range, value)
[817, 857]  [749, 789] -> 1.31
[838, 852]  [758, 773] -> 1.49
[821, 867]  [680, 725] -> 1.24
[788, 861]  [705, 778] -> 1.16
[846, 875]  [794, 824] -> 0.87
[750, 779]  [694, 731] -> 0.78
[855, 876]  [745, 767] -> 1.27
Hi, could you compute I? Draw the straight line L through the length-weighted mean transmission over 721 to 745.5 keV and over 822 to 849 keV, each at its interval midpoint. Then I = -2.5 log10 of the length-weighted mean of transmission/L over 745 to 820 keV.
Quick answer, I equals 0.13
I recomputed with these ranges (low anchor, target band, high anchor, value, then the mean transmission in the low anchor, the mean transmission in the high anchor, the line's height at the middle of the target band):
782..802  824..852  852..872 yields -0.05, 51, 46.8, 48.2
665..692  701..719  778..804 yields -0.25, 31.4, 50.1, 36.7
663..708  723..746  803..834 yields -0.22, 34.7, 54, 41.8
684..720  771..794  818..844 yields 0.06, 40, 52.9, 48.1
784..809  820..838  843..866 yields -0.08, 51.6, 47.5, 49.3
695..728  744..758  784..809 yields 0.16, 45.9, 51.6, 48.6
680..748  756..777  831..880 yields 0.30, 43.7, 48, 45.3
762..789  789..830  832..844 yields -0.17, 40.3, 50.4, 45.8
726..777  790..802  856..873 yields -0.20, 42.5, 47.1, 44.3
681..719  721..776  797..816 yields 0.04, 38.7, 53.3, 45.3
